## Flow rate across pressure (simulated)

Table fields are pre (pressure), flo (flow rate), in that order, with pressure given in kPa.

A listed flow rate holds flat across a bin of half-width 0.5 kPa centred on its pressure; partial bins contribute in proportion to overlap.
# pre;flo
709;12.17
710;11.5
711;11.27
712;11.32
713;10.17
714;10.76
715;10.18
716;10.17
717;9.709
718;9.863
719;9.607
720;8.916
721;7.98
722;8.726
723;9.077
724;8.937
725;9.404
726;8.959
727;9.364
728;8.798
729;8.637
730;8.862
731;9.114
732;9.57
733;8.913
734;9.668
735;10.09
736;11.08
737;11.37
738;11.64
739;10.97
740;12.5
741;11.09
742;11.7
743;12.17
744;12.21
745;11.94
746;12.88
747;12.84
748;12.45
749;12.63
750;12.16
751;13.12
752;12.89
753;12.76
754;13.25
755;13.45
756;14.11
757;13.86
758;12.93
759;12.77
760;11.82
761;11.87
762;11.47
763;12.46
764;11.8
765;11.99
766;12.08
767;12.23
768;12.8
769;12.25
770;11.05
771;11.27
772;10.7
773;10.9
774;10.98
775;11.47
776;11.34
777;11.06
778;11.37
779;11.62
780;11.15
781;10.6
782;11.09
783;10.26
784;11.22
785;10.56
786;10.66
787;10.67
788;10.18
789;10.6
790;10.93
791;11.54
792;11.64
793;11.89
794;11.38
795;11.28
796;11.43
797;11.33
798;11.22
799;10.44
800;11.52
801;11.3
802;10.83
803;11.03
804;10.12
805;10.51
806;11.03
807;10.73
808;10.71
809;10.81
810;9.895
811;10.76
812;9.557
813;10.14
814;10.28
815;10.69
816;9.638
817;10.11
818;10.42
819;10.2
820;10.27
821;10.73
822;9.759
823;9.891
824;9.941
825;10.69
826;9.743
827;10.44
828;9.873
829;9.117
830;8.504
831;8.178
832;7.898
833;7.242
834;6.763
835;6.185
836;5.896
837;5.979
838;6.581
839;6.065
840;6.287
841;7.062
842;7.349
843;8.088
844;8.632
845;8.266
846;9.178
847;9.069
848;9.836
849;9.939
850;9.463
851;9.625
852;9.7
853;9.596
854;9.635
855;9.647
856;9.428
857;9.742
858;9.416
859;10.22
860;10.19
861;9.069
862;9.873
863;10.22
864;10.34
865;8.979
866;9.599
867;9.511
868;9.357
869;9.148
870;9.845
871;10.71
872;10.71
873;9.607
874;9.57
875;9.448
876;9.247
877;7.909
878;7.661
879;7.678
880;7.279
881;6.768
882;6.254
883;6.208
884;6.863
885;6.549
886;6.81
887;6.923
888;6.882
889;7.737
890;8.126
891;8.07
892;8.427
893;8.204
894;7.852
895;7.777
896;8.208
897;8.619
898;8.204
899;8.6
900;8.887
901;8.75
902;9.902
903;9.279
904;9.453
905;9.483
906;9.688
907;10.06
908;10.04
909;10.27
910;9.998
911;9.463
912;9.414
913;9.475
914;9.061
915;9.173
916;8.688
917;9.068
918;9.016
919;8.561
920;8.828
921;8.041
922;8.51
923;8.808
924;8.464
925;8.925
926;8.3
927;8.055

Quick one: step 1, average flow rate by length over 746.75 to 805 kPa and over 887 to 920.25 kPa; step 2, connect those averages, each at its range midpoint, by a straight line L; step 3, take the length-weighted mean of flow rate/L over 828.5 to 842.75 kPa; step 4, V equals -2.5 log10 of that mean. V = 0.41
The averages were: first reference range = 11.7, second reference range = 8.86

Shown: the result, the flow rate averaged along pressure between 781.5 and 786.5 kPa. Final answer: 10.8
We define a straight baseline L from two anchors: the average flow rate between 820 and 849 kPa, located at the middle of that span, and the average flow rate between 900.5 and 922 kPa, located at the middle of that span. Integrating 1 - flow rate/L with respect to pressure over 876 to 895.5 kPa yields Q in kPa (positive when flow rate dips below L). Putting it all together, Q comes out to 3.4 kPa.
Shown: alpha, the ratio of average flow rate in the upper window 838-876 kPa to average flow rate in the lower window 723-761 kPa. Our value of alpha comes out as 0.81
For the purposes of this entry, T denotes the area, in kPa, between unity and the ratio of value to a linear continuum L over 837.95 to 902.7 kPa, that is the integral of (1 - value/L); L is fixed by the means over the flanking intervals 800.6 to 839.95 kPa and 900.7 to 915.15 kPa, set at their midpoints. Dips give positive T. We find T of 6.0 kPa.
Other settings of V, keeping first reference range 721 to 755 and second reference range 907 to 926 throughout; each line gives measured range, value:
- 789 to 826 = -0.05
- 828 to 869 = 0.13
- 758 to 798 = -0.09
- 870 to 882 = 0.09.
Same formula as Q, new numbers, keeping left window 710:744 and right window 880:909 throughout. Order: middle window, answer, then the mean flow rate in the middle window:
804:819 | -2.04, 10.4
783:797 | -2.53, 11.1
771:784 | -2.13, 11.1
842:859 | -1.21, 9.3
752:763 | -3.49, 12.8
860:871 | -1.50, 9.67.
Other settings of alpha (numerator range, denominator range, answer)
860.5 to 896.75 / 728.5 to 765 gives 0.72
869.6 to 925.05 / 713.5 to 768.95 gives 0.77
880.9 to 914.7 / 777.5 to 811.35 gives 0.77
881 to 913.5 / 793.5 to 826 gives 0.80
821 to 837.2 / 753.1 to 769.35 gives 0.69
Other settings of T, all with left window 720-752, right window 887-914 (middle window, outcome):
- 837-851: 2.0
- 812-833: -0.1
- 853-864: -0.6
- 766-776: -1.3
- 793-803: -1.3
